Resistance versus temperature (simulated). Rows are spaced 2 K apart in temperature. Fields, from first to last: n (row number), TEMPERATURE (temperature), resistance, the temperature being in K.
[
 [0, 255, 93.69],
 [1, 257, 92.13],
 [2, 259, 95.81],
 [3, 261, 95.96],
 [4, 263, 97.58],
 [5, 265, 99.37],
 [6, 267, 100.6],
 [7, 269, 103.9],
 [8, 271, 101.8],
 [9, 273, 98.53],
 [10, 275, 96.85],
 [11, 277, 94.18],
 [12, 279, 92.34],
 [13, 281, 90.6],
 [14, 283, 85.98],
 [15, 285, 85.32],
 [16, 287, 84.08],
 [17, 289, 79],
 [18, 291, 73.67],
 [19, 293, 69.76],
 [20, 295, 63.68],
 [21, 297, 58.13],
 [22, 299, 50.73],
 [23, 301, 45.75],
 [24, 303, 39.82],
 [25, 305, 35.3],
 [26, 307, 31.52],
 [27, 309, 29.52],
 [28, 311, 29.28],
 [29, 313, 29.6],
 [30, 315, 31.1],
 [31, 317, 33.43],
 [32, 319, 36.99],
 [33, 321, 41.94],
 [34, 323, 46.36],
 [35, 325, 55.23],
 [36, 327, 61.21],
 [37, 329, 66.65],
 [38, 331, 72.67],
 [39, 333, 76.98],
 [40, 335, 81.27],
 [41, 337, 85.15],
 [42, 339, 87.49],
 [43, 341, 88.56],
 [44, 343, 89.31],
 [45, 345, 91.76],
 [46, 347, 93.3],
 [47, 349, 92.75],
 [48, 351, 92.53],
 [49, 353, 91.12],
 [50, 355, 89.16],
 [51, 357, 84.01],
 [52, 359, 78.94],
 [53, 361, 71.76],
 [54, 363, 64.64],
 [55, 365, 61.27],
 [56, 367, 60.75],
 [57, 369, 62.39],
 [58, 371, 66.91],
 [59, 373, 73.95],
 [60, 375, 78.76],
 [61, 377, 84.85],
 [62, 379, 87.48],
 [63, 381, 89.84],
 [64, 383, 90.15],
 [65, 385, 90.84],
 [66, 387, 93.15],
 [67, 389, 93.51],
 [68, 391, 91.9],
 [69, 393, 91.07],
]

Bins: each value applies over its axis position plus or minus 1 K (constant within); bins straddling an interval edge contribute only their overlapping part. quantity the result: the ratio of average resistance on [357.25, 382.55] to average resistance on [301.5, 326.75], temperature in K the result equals 1.97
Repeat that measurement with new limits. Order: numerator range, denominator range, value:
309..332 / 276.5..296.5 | 0.56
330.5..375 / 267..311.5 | 1.12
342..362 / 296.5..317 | 2.34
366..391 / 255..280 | 0.84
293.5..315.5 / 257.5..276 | 0.42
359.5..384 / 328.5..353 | 0.87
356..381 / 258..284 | 0.76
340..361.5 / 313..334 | 1.72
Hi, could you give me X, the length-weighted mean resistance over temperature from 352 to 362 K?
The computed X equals 83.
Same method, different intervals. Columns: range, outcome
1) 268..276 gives 100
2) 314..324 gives 38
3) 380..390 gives 91.5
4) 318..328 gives 48.3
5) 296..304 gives 48.6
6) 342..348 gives 91.5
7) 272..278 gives 96.5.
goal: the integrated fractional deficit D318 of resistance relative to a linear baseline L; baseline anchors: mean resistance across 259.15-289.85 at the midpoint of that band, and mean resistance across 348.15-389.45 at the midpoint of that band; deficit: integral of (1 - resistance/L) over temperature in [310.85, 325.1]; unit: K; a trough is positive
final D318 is 8.2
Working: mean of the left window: 93.9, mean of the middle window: 37.4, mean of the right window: 80.7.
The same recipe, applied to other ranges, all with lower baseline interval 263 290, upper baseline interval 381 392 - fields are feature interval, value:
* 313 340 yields 9.91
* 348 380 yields 5.04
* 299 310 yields 6.54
